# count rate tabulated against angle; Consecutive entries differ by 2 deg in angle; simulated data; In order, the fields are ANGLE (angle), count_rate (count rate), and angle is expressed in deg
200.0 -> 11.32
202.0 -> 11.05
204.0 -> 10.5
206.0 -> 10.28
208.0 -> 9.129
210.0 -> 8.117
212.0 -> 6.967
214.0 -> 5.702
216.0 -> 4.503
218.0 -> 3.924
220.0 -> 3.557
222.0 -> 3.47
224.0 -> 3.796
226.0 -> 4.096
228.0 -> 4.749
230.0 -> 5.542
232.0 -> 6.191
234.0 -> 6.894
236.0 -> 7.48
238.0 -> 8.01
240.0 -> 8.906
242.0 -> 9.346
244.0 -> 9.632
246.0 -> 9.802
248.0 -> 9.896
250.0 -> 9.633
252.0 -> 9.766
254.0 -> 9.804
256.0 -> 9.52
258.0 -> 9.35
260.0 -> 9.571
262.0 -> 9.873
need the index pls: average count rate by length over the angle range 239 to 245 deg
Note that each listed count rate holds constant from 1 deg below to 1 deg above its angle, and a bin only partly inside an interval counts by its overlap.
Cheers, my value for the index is 9.29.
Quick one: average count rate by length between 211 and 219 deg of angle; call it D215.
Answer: 5.27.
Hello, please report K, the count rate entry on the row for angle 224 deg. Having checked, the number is 3.796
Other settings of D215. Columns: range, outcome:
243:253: 9.75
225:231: 4.8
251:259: 9.61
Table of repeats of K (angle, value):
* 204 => 10.5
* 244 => 9.632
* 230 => 5.542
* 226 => 4.096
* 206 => 10.28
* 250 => 9.633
